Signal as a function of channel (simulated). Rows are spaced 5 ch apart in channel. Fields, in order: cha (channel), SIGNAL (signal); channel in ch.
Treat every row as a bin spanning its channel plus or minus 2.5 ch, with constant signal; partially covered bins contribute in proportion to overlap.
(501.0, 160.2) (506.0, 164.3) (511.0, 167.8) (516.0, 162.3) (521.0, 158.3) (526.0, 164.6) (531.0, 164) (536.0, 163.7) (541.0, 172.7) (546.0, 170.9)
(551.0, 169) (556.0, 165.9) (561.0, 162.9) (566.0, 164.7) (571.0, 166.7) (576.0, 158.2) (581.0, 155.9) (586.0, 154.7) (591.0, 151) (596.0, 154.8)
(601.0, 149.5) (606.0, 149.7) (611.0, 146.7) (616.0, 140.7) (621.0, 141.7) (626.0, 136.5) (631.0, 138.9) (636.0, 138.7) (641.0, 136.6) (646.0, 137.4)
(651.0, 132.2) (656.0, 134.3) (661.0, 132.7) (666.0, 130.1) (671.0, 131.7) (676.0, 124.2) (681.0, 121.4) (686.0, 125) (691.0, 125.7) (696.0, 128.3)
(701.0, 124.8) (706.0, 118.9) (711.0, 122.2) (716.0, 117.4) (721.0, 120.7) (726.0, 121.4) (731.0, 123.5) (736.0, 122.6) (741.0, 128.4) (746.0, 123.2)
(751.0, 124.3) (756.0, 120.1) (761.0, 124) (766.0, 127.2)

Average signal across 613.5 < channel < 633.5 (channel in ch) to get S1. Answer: 139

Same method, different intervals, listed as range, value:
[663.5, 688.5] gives 126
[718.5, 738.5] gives 122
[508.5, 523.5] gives 163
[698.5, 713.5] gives 122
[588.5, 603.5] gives 152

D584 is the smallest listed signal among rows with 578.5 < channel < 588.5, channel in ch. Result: 154.7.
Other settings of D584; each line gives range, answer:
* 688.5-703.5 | 124.8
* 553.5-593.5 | 151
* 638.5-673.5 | 130.1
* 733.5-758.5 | 120.1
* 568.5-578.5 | 158.2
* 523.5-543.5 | 163.7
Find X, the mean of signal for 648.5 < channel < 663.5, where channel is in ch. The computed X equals 133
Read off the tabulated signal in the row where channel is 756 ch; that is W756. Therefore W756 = 120.1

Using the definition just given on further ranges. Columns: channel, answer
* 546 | 170.9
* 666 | 130.1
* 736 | 122.6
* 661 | 132.7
